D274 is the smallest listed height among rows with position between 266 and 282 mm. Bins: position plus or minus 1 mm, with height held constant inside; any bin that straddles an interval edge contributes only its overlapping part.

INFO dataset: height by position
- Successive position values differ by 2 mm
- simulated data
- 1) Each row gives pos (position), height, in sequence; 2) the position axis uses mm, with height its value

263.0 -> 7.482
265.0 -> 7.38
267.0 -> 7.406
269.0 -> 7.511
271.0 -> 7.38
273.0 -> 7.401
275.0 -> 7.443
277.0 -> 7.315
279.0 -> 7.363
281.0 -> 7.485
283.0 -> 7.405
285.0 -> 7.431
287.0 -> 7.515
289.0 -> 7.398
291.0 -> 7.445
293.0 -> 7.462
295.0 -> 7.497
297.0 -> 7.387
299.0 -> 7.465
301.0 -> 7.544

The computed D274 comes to 7.315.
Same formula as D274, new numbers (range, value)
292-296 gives 7.462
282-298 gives 7.387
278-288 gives 7.363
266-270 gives 7.406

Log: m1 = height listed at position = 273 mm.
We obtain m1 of 7.401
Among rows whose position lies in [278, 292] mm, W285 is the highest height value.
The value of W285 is 7.515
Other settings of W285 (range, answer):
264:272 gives 7.511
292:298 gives 7.497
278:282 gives 7.485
